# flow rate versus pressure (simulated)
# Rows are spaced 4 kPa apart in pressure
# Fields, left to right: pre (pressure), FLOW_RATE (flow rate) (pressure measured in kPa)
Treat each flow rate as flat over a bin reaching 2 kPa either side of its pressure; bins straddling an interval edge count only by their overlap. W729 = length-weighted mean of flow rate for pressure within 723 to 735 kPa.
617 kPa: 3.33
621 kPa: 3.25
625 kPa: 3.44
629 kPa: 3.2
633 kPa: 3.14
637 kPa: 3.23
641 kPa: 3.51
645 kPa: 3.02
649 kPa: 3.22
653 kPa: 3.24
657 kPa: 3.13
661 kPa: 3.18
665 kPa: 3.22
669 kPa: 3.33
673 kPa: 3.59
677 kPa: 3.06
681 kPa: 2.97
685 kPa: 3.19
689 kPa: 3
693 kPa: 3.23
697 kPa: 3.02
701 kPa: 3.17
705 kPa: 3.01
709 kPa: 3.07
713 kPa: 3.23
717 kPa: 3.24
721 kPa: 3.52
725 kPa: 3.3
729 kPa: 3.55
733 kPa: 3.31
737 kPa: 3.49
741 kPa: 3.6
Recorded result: 3.39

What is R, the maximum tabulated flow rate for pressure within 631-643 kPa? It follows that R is 3.51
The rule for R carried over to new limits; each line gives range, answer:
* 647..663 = 3.24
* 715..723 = 3.52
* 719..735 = 3.55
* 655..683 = 3.59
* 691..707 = 3.23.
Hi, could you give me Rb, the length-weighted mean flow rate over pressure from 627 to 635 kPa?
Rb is 3.17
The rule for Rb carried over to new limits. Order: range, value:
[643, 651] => 3.12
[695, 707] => 3.07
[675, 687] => 3.07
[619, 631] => 3.3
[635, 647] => 3.25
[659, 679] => 3.28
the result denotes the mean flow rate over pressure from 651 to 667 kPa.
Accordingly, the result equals 3.19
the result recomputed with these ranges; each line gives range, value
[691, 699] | 3.12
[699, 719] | 3.14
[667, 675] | 3.46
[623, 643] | 3.3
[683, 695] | 3.14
